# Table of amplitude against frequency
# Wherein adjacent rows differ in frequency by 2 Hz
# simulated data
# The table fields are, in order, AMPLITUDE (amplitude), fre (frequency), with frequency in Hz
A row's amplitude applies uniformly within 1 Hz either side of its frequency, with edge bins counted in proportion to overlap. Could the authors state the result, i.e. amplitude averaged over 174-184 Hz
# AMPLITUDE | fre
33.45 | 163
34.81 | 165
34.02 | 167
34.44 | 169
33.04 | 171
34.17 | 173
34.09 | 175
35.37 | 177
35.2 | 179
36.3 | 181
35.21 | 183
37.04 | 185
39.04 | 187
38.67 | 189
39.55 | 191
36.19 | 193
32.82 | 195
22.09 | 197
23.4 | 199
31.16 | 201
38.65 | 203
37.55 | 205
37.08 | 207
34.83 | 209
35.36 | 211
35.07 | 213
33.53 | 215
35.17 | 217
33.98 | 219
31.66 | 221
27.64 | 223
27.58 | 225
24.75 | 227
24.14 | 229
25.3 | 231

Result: 35.2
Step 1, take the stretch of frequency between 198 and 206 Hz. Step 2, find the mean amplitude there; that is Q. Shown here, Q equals 32.7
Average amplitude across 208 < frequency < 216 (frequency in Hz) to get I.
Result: 34.7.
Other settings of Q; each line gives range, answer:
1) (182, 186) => 36.1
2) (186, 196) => 37.3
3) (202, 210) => 37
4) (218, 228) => 29.1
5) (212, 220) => 34.4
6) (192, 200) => 28.6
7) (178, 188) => 36.6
